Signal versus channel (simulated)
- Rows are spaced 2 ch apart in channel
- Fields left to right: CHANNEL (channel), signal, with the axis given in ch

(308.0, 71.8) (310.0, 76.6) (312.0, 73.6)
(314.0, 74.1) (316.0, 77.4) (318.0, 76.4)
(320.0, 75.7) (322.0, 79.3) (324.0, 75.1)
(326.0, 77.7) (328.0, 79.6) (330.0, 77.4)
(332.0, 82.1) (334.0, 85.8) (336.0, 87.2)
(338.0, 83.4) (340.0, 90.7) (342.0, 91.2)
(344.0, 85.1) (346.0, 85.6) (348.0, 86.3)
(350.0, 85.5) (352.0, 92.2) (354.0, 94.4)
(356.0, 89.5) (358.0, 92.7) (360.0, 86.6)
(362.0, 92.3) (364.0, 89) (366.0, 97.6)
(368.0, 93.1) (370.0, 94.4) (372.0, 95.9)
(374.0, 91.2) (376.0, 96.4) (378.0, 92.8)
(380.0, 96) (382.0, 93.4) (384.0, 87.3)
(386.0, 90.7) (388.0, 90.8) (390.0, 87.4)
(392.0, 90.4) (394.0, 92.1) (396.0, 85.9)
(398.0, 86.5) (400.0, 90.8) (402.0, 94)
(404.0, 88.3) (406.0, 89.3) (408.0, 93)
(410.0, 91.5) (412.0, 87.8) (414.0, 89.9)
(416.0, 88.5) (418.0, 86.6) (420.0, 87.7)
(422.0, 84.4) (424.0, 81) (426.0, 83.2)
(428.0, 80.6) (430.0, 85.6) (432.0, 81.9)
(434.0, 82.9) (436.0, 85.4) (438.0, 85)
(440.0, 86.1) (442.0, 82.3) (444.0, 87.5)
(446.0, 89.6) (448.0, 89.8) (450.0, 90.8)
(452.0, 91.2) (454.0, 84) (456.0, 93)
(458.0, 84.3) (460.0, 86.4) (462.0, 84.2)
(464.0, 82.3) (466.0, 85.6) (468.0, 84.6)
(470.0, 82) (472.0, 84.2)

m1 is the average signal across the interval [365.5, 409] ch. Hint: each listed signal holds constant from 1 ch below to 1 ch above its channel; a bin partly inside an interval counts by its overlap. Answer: 91.6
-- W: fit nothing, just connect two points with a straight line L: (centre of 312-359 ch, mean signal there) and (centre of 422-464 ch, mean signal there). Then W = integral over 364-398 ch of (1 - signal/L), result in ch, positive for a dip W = -3.1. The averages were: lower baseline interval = 83.5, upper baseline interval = 85.6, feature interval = 92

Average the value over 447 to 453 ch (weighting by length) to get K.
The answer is 90.6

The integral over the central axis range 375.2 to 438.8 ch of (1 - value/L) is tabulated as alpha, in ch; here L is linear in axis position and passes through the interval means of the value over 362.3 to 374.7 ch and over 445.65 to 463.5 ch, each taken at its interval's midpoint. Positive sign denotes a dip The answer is 1.9 ch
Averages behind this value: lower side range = 93.5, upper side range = 87.9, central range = 88.3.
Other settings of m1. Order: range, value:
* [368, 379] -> 94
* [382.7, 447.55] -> 87.4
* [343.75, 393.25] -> 91.2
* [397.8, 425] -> 88.6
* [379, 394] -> 90.9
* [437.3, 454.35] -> 87.5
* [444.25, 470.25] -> 86.9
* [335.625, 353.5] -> 87.7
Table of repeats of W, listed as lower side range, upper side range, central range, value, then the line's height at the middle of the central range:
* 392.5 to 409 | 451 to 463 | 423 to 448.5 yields 1.1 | 88.2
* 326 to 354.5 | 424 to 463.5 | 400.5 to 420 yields -0.9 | 85.8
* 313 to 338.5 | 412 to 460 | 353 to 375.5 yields -3.0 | 81.7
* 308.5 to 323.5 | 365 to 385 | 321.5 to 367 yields -1.0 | 84.5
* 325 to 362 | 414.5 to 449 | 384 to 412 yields -1.4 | 85.7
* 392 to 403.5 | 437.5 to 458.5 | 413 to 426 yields 0.4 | 88.9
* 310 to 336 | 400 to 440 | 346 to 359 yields -1.4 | 80.8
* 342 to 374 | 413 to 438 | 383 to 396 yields -0.2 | 88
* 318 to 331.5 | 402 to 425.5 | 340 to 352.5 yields -1.2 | 80.1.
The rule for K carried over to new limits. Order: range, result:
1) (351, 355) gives 93.3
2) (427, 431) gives 83.1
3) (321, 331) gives 77.8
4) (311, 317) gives 75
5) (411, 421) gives 88.1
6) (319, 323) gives 77.5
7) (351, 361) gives 91.1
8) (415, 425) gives 85.6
